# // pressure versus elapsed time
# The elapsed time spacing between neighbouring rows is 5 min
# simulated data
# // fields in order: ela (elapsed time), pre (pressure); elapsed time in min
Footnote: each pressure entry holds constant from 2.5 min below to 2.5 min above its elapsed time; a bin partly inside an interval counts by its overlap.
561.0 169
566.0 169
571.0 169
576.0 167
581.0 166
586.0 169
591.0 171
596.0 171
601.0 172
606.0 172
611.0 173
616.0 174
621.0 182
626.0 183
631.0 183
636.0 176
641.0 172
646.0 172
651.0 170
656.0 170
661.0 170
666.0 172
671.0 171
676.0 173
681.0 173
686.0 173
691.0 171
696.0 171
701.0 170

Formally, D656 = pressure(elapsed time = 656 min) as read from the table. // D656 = 170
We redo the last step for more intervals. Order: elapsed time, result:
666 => 172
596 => 171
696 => 171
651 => 170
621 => 182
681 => 173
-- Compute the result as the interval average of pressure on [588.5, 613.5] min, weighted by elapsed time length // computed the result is 172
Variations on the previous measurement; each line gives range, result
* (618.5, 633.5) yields 183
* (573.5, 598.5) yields 169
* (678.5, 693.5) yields 172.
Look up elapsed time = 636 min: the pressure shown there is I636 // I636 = 176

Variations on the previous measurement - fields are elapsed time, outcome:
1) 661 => 170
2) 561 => 169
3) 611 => 173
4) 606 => 172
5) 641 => 172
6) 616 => 174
